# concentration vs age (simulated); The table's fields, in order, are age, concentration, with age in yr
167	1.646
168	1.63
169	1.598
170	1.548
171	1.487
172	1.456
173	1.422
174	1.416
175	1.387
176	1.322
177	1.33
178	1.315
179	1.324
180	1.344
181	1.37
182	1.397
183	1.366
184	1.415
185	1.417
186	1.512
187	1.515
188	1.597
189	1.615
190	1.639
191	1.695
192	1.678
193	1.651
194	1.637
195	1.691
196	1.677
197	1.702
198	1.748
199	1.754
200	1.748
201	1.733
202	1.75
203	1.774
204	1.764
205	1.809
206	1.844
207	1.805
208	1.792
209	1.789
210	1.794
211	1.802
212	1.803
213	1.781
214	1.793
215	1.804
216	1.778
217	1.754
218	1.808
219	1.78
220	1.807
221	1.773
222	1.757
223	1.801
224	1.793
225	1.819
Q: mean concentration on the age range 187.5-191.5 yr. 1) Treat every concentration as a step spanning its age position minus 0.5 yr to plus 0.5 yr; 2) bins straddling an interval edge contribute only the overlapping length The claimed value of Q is 1.64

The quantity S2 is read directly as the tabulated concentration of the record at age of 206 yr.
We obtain 1.844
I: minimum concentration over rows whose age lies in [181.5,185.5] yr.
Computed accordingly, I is 1.366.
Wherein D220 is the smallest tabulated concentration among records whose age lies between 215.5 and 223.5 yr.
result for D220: 1.754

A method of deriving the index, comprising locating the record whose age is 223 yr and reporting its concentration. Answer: 1.801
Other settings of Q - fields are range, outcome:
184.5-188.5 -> 1.51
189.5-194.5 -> 1.66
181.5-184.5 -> 1.39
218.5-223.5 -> 1.78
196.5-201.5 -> 1.74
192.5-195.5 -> 1.66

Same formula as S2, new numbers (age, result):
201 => 1.733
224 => 1.793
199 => 1.754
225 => 1.819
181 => 1.37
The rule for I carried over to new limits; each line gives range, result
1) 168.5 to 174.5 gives 1.416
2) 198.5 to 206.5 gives 1.733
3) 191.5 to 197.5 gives 1.637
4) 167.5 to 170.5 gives 1.548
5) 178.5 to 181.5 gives 1.324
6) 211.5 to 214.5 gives 1.781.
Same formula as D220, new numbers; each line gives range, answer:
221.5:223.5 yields 1.757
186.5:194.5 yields 1.515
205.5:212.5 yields 1.789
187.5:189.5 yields 1.597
